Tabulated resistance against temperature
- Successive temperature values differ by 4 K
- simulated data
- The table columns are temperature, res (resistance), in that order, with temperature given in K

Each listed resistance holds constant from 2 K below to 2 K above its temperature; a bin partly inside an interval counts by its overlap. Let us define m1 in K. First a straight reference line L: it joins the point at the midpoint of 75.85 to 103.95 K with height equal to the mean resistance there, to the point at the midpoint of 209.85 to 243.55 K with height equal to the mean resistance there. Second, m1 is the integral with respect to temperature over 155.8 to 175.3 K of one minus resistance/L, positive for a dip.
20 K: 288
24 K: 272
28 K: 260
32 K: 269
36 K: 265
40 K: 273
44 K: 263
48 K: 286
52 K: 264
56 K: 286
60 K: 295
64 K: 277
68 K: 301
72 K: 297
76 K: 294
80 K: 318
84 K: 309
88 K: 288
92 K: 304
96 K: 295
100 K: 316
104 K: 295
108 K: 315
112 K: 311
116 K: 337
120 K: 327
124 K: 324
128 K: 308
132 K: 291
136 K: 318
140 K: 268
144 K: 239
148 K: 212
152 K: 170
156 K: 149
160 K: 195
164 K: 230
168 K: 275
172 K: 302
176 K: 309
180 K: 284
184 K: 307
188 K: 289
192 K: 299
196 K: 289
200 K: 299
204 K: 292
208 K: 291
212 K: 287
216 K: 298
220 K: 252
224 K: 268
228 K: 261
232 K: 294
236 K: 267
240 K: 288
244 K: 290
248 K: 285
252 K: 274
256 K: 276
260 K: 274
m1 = 3.1 K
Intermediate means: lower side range 303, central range 243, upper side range 278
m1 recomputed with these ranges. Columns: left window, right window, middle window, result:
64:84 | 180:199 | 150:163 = 5.3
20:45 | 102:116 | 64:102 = -0.6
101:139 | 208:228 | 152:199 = 4.6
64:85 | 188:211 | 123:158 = 5.4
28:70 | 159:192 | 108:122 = -2.3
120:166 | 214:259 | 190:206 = -1.7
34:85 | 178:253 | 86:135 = -4.0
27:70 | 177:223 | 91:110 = -1.6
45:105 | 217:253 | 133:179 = 6.6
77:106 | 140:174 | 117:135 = -3.6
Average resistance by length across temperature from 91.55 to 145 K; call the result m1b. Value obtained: 305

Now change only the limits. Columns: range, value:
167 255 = 286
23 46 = 267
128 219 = 269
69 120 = 307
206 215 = 290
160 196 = 282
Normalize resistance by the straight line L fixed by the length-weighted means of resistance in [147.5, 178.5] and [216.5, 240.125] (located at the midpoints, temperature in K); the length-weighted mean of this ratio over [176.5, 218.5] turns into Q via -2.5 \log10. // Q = -0.16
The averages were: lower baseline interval 232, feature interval 294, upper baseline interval 272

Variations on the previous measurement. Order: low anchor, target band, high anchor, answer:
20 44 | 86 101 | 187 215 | -0.08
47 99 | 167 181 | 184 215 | 0.00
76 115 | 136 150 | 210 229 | 0.17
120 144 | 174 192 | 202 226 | -0.04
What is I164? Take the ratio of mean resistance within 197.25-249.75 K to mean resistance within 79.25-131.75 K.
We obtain 0.9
